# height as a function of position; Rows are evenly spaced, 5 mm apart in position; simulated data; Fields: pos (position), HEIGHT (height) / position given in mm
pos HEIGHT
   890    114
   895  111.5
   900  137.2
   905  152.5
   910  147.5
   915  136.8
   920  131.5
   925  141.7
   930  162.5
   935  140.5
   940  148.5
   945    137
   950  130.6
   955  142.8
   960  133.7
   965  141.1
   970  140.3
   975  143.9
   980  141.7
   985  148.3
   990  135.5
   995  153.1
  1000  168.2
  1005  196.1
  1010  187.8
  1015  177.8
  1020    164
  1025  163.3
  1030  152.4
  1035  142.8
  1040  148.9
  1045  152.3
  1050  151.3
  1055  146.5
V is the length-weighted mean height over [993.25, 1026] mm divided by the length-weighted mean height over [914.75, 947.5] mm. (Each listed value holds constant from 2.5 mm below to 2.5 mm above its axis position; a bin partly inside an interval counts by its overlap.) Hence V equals 1.21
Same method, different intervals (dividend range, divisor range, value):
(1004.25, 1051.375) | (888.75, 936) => 1.18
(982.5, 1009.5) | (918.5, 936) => 1.12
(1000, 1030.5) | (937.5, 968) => 1.26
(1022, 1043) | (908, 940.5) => 1.06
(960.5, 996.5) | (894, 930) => 1.02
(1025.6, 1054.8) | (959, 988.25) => 1.06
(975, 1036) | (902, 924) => 1.13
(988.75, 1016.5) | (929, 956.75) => 1.20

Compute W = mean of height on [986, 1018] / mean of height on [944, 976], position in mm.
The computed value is 1.2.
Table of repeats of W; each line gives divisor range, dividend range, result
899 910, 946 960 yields 0.93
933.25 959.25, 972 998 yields 1.04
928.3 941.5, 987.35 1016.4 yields 1.13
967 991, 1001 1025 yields 1.26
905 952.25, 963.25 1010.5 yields 1.08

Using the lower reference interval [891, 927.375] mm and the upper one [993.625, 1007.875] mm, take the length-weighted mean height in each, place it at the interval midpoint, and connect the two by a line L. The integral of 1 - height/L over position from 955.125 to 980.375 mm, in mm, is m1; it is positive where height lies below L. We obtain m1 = 3.19 mm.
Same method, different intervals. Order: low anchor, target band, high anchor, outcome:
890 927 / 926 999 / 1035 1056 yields -1.33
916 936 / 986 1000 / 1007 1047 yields 0.60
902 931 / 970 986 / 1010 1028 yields 1.65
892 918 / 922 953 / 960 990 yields -0.98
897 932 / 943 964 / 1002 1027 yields 2.75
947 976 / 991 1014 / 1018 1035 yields -3.56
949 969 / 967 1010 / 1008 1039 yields -1.53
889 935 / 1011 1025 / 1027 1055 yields -2.27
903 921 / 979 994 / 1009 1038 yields 1.29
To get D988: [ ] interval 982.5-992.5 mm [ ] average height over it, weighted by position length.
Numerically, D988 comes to 142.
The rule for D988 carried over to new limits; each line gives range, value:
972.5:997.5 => 144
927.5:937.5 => 152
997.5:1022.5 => 179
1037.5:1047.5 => 151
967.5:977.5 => 142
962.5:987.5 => 143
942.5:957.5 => 137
